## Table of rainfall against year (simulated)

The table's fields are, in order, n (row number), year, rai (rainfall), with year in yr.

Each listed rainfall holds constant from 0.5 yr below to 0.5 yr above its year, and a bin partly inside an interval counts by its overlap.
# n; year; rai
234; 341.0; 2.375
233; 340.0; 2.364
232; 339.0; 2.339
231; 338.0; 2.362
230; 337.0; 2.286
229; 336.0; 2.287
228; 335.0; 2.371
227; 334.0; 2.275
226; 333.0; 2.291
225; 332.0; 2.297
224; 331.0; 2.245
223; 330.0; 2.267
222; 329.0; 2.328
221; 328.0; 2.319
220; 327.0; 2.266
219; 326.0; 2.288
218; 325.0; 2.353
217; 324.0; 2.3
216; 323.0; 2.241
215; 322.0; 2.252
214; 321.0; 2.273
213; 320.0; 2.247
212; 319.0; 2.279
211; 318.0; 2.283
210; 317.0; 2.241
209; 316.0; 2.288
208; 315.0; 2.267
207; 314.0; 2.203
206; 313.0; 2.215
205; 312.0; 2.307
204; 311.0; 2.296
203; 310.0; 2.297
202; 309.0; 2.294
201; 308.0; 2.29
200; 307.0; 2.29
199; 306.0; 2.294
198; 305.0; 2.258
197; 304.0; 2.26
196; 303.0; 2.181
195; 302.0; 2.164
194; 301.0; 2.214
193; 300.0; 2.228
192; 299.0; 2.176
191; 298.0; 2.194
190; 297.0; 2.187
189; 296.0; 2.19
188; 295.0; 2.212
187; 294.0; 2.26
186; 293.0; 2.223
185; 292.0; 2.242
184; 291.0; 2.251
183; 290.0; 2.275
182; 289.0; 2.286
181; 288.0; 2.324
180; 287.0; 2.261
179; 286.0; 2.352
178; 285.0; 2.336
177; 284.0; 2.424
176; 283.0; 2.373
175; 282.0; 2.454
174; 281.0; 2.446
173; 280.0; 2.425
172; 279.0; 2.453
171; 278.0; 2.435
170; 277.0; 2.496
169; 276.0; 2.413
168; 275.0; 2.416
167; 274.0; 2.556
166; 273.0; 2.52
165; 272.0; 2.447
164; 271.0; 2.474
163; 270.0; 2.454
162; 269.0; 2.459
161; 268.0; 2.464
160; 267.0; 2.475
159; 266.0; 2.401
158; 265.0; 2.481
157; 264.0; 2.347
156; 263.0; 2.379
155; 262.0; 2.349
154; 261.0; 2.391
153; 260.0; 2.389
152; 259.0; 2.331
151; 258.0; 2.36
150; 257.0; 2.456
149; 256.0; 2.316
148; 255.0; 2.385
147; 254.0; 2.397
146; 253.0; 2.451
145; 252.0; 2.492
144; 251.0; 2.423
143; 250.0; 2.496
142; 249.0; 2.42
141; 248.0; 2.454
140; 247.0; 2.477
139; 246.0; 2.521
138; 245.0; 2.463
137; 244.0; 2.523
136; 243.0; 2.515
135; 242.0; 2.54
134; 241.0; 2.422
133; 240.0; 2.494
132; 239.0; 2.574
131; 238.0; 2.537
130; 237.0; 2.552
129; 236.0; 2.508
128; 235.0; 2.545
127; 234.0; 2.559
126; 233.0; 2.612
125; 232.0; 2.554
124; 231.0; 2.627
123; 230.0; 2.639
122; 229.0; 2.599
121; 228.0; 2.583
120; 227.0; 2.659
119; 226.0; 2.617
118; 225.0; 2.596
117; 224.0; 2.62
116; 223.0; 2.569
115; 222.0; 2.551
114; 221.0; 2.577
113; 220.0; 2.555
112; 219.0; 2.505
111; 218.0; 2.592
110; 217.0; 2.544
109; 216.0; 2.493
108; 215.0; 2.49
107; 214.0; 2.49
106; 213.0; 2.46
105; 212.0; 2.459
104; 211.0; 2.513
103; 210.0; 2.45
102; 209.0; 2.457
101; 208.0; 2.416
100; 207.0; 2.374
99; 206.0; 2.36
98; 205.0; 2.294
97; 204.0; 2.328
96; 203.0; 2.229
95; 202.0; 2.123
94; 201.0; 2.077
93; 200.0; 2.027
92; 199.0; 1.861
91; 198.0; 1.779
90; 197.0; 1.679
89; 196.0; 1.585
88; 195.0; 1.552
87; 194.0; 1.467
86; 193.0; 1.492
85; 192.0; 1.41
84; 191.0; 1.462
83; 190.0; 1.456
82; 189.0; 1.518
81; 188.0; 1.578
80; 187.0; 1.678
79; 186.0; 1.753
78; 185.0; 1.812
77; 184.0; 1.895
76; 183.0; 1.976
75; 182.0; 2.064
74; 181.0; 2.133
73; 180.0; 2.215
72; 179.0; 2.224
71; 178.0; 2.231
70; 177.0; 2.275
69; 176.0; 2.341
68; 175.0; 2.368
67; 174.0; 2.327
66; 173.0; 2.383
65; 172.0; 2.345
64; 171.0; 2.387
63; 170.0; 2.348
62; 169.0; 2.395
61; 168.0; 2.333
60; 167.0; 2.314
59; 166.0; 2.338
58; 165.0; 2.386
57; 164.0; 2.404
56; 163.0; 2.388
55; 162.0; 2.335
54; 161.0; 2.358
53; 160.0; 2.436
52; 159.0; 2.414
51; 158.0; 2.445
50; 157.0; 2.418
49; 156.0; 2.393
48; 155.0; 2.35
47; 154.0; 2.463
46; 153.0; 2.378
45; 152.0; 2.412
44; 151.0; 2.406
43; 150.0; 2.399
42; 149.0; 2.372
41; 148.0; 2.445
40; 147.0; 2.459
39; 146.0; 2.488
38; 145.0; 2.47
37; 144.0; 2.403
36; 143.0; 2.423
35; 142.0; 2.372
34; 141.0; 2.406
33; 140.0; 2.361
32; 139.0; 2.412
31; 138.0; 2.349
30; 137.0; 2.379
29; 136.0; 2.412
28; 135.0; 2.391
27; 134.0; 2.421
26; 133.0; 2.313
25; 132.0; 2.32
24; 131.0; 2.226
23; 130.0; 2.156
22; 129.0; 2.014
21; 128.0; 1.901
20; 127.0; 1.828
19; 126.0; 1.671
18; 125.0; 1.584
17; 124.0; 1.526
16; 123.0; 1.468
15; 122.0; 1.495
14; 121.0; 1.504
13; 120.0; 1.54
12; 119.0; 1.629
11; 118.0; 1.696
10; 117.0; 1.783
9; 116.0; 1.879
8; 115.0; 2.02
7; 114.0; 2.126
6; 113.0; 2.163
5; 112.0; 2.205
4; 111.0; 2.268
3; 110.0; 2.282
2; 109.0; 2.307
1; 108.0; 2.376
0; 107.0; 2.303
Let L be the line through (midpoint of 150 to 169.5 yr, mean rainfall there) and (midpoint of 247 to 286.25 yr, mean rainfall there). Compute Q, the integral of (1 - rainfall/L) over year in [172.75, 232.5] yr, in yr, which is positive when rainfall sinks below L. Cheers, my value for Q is 5.1 yr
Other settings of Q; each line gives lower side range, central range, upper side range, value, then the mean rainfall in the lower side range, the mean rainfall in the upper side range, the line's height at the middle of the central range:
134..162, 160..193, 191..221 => 2.8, 2.41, 2.17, 2.29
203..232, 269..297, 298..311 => -0.7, 2.51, 2.25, 2.31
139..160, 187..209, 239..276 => 5.1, 2.41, 2.44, 2.43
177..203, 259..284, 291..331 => -3.8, 1.82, 2.26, 2.11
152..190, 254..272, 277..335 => -1.1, 2.22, 2.29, 2.26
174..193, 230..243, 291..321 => -3.1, 1.91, 2.24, 2.06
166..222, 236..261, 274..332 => -2.7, 2.14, 2.29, 2.22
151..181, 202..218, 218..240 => 0.6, 2.36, 2.58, 2.51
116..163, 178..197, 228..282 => 4.6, 2.18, 2.47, 2.3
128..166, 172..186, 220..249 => 1.6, 2.37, 2.55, 2.44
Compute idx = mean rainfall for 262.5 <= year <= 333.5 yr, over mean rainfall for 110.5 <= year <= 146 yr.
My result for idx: 1.1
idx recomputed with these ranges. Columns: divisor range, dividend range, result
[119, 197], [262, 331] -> 1.09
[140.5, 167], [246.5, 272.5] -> 1.01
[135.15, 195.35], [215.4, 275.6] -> 1.13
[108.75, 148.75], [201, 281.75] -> 1.17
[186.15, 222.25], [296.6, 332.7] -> 1.08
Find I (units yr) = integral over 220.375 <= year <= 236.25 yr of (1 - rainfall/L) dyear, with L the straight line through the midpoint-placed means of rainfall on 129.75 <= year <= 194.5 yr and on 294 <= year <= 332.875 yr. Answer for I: -2.5 yr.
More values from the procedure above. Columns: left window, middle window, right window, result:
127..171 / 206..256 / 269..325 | -3.90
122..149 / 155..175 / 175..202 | -3.79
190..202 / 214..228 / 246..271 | -4.16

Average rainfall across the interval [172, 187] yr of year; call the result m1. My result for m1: 2.13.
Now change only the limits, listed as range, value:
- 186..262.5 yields 2.31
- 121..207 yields 2.14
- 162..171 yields 2.36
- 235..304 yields 2.39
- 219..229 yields 2.59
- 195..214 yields 2.18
